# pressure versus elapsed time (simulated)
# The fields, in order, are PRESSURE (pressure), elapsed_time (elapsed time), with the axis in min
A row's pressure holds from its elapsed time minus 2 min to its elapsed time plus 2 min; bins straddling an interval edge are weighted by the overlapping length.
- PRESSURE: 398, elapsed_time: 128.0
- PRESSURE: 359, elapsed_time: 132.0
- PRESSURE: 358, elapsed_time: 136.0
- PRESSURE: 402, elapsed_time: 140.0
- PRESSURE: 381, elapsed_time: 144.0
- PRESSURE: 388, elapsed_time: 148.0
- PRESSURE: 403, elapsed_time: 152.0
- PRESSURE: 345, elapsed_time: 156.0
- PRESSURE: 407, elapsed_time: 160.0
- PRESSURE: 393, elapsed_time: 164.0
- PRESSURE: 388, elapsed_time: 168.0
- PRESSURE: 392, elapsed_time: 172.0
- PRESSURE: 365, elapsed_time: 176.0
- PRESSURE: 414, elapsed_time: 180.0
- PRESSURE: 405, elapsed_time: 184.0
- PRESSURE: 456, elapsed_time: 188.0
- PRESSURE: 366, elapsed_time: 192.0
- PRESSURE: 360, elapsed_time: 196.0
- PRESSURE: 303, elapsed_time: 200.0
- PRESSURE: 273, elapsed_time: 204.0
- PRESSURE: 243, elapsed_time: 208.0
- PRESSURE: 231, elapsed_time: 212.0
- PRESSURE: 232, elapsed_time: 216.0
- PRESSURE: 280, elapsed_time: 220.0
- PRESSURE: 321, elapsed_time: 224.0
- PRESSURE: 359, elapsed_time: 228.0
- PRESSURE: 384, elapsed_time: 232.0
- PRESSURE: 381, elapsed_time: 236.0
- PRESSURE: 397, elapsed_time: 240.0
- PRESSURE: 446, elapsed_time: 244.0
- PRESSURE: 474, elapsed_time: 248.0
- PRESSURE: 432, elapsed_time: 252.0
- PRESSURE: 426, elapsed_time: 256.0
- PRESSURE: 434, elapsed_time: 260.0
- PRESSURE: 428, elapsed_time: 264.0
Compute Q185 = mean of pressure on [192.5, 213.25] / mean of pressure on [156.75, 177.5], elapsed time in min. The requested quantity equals 0.75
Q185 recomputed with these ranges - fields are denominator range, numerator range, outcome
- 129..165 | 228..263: 1.10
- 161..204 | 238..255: 1.15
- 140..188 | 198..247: 0.83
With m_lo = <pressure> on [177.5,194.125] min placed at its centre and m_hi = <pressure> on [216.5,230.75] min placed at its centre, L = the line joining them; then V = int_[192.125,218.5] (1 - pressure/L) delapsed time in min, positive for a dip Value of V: 5.95 min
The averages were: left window 409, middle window 280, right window 314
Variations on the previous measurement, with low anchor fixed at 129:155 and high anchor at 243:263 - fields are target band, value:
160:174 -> 0.0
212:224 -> 4.5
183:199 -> 0.7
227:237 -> 1.3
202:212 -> 3.9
